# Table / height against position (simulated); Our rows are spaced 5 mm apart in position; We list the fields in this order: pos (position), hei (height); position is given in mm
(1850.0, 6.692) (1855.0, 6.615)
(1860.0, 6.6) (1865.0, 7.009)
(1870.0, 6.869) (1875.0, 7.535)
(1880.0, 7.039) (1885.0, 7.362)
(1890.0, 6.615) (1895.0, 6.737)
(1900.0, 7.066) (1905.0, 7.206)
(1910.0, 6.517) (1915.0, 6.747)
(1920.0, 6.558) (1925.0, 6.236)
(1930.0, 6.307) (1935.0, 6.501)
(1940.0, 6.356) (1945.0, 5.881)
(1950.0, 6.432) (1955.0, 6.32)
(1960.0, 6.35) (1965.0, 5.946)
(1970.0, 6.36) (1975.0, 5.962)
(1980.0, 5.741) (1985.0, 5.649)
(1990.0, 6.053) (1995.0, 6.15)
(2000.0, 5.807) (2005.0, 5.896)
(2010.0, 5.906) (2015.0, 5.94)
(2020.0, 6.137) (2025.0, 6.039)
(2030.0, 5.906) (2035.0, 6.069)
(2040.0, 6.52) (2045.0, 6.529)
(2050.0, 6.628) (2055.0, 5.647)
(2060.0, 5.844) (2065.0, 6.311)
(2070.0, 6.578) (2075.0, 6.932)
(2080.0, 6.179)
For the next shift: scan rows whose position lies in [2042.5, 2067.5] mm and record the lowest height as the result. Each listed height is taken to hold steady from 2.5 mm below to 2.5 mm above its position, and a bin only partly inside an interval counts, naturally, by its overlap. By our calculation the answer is 5.647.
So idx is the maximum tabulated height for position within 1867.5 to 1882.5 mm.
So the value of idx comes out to 7.535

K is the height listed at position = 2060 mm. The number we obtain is 5.844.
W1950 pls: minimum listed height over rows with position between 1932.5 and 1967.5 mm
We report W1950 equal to 5.881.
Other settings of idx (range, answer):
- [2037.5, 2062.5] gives 6.628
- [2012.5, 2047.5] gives 6.529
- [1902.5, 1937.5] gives 7.206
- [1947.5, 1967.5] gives 6.432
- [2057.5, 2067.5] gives 6.311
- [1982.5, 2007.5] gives 6.15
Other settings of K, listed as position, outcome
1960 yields 6.35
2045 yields 6.529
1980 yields 5.741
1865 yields 7.009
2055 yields 5.647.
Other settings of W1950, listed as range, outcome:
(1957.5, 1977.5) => 5.946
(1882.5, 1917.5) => 6.517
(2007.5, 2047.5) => 5.906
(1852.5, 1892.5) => 6.6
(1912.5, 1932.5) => 6.236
